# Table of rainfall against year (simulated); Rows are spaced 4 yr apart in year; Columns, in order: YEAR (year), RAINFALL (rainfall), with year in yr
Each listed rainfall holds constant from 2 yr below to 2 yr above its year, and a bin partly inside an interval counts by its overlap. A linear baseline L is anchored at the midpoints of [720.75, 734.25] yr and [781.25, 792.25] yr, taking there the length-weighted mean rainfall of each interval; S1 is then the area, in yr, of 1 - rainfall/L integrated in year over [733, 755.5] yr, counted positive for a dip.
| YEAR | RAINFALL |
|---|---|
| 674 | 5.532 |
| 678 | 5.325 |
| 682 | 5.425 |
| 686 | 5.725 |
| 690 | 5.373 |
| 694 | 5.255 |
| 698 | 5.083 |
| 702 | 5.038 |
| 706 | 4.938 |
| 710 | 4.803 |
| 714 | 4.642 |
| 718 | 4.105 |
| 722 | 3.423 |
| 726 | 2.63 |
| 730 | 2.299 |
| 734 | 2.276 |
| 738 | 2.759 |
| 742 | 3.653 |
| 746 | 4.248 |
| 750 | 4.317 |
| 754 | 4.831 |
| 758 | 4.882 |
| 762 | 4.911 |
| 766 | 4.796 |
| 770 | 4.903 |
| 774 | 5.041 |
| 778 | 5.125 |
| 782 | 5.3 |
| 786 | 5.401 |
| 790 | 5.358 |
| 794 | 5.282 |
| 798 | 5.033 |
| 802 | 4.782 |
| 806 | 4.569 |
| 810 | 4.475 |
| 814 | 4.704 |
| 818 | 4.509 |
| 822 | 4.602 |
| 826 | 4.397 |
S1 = -1.6 yr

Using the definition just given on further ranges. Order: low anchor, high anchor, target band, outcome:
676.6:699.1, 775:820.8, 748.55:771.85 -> 1.4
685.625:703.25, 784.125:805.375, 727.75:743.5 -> 7.5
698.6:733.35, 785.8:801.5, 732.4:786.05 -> 2.8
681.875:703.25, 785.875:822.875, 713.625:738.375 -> 10.0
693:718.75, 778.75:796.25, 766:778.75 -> 0.6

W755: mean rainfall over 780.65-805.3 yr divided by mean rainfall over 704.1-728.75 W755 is 1.28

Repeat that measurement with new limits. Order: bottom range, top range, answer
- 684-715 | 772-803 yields 1.01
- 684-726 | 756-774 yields 1.03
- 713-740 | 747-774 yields 1.54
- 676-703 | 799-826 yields 0.86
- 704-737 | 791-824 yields 1.32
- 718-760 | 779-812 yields 1.41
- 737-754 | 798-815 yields 1.19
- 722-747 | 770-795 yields 1.76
